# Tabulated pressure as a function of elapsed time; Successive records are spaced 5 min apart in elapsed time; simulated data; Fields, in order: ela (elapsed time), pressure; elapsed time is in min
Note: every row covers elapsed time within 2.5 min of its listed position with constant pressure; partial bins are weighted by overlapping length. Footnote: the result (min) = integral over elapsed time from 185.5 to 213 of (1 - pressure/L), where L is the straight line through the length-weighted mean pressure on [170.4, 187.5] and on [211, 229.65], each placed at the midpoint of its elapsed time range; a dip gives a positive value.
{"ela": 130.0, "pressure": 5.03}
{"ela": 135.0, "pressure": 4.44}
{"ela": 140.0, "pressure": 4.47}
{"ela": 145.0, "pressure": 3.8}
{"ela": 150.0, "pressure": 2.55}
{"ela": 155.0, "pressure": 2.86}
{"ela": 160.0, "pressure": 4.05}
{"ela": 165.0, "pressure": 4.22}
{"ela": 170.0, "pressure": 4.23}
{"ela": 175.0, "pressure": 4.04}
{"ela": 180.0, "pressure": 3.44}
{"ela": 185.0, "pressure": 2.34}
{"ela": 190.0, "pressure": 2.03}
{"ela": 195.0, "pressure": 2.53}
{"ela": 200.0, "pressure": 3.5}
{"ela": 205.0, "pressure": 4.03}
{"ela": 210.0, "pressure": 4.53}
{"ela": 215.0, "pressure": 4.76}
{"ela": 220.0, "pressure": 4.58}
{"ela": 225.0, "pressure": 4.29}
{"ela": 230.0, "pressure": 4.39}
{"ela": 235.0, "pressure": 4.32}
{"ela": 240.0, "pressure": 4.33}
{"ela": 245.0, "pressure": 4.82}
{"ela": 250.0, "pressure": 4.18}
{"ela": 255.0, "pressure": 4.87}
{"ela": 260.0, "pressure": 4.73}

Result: 4.9 min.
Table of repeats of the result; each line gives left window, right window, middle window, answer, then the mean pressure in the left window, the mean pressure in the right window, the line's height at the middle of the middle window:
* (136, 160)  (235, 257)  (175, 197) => 6.5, 3.55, 4.52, 3.92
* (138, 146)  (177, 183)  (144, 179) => 0.8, 4.18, 3.4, 3.78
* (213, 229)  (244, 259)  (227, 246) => 0.6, 4.52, 4.61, 4.57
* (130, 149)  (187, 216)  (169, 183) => -0.1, 4.21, 3.48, 3.78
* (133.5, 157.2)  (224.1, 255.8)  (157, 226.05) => 4.7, 3.6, 4.44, 4.01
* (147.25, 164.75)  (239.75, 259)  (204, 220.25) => -1.7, 3.3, 4.59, 4.08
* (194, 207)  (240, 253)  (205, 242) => -4.7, 3.42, 4.48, 3.95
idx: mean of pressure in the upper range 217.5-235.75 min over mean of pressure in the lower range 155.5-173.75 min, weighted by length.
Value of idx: 1.10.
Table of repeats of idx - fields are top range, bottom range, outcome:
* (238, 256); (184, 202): 1.74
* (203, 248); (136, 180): 1.18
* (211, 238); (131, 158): 1.20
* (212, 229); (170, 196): 1.50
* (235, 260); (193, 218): 1.16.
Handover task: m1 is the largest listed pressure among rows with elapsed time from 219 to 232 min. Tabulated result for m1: 4.58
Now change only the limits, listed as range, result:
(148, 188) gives 4.23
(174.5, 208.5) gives 4.04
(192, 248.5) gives 4.82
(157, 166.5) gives 4.22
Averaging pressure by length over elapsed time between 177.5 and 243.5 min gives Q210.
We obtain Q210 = 3.79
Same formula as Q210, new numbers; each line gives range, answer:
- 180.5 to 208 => 2.96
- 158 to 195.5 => 3.4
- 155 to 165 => 3.79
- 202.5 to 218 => 4.44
